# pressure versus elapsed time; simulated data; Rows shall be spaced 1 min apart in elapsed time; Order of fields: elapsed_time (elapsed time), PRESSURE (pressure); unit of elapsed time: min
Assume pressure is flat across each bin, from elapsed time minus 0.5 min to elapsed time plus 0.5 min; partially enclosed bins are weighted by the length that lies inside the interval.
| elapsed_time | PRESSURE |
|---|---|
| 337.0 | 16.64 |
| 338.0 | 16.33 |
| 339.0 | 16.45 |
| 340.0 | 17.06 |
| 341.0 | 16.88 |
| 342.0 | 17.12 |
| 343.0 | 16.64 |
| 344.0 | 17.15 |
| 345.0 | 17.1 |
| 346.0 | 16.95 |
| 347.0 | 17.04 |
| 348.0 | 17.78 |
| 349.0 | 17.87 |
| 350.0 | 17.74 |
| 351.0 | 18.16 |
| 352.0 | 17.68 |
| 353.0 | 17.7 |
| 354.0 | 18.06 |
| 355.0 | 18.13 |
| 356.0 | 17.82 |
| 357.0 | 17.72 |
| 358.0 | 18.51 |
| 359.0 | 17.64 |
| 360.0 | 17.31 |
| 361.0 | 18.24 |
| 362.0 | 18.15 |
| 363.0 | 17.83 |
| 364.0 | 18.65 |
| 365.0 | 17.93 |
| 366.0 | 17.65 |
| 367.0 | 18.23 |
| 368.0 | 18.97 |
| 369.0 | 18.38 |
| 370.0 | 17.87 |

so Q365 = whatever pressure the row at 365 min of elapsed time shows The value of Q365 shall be 17.93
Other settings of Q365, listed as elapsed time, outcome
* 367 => 18.23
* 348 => 17.78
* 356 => 17.82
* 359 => 17.64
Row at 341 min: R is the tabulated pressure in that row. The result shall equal 16.88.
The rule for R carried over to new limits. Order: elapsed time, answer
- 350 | 17.74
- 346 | 16.95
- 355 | 18.13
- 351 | 18.16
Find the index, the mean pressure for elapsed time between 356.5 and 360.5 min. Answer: 17.8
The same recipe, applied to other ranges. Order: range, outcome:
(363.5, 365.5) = 18.3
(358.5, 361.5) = 17.7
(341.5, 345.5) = 17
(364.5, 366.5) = 17.8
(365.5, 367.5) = 17.9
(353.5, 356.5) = 18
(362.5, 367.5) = 18.1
